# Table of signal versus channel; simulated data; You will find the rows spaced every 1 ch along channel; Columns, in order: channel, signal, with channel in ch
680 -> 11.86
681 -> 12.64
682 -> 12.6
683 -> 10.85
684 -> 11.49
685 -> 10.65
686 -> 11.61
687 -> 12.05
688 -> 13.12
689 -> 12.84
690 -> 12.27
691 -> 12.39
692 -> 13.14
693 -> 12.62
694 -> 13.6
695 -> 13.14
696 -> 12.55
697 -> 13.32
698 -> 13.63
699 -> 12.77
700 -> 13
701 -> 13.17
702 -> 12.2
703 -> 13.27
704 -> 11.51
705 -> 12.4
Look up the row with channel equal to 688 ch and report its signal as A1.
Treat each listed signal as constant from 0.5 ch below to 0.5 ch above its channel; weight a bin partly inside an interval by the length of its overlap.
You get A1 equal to 13.12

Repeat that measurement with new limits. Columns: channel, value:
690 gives 12.27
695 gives 13.14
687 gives 12.05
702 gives 12.2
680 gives 11.86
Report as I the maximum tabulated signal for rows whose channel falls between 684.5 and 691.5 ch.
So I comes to 13.12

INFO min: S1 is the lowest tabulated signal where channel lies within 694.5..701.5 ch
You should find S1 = 12.55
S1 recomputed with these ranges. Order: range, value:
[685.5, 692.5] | 11.61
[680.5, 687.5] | 10.65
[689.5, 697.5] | 12.27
